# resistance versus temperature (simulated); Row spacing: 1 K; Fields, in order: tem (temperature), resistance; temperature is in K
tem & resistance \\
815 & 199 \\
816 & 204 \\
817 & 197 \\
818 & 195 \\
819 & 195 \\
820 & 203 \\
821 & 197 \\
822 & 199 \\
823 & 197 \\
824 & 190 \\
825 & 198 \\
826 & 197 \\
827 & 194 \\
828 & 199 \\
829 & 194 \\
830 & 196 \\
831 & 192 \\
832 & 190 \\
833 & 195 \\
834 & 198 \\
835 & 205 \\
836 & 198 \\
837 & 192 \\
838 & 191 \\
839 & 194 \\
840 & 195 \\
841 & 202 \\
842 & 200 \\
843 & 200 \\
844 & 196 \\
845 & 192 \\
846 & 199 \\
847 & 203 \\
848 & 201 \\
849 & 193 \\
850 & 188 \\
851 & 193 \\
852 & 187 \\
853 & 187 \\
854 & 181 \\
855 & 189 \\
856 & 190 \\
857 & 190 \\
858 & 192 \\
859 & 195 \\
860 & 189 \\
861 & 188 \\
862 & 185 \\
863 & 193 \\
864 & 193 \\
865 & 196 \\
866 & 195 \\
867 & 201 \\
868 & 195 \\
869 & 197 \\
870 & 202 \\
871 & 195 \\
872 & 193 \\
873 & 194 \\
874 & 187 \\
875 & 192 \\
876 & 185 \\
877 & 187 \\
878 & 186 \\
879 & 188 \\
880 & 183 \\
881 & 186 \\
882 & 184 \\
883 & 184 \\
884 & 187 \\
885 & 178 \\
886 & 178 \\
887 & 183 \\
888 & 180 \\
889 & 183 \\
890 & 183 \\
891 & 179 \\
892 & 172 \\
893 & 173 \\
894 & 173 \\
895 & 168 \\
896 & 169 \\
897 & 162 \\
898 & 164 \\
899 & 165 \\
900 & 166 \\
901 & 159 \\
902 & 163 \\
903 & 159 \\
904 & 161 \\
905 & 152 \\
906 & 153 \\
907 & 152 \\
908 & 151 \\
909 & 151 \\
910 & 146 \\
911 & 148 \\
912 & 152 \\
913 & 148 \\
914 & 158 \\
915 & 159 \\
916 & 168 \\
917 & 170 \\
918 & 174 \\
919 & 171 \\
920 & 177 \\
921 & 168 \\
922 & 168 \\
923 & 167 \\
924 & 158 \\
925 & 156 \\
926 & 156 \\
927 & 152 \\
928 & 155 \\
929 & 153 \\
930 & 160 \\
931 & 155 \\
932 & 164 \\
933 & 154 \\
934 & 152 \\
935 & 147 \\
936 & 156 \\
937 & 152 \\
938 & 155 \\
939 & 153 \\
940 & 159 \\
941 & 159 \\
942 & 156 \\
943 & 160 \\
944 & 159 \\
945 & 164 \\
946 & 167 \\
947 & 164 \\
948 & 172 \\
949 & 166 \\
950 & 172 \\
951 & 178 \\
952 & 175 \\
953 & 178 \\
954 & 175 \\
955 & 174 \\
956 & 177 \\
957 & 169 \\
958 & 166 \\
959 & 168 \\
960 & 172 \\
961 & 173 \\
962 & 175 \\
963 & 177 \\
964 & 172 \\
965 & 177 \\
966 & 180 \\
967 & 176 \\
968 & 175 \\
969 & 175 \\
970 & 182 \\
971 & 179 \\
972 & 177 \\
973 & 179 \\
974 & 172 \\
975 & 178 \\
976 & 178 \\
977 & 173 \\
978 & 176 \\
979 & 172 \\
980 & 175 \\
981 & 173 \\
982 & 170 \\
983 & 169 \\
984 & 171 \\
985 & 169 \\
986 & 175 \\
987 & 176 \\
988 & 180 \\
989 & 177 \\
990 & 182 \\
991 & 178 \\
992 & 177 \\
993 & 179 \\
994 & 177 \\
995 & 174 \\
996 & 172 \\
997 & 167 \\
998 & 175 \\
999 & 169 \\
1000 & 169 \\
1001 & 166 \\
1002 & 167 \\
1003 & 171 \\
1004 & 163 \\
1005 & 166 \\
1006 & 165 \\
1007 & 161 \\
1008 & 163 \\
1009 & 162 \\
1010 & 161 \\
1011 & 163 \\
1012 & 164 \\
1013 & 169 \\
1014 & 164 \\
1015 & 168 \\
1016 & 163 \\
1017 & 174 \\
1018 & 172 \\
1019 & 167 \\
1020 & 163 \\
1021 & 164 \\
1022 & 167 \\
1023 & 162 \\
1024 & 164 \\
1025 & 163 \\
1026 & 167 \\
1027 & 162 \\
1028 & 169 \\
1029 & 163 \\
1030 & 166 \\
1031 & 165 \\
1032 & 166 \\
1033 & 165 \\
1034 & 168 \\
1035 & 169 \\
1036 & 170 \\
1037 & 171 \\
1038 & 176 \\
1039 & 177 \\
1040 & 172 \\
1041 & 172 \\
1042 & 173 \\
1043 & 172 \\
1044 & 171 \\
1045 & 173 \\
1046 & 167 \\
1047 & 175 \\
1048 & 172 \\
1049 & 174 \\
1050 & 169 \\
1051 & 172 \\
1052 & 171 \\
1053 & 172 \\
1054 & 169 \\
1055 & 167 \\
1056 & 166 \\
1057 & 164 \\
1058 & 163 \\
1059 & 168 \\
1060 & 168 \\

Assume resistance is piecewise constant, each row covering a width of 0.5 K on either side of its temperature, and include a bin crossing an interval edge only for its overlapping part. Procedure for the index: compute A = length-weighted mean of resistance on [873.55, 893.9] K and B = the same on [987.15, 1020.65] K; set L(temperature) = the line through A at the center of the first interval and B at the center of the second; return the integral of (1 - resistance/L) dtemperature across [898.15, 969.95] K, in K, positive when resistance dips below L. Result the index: 5.5 K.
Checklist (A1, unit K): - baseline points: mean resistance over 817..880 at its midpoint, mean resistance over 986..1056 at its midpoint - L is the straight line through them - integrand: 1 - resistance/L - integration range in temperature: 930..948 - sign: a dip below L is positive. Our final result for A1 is 2.3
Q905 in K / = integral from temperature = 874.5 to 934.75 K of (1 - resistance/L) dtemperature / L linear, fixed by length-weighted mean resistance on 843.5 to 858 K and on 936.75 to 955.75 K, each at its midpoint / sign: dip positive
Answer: 3.5 K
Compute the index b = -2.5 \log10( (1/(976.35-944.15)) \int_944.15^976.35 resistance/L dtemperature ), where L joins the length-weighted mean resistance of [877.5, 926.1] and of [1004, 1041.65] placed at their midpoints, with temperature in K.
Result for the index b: -0.04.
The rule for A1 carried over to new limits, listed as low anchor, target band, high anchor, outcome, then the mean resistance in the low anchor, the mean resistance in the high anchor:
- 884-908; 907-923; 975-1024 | 0.8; 168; 170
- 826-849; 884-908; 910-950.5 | 0.7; 197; 160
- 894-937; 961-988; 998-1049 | -1.9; 159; 168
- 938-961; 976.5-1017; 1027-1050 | -0.4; 167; 170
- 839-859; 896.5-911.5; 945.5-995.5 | 2.3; 194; 174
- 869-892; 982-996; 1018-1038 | -0.3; 186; 166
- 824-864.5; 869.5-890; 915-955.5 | -0.5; 194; 163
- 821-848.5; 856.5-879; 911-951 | -1.0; 197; 160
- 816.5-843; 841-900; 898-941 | -2.6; 196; 158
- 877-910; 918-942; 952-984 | 1.9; 171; 175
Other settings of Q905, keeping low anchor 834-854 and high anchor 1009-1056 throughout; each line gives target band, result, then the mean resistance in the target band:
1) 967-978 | 0.0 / 177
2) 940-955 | 1.1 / 167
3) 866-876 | -0.2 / 195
